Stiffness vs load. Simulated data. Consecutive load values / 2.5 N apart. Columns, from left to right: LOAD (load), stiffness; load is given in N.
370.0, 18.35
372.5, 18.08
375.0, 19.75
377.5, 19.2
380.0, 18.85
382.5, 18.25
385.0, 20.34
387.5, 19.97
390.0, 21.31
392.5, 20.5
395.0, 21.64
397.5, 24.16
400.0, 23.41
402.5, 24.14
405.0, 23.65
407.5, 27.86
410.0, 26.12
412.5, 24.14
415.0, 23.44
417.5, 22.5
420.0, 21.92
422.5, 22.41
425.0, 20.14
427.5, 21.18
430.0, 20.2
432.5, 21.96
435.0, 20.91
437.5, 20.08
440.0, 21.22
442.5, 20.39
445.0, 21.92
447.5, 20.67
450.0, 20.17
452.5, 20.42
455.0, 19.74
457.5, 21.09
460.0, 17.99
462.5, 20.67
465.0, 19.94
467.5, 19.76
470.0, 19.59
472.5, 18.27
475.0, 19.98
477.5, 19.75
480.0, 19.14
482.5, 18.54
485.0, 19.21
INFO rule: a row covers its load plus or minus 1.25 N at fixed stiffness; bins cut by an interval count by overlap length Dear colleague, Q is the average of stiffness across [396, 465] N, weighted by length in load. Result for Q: 21.9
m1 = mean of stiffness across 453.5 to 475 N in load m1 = 19.7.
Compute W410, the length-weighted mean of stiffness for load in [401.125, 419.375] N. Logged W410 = 24.5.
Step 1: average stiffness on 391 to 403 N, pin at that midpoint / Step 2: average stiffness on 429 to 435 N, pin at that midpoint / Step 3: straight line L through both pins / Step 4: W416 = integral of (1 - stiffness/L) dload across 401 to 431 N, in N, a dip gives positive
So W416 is -1.9 N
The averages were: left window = 22.7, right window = 21.1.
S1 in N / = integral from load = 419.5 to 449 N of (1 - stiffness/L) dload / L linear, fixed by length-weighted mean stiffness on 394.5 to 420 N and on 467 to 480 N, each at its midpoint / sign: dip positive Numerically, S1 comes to 1.5 N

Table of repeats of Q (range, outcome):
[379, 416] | 22.5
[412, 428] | 22.2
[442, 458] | 20.6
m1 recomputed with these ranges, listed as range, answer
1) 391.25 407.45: 23.3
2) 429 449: 20.9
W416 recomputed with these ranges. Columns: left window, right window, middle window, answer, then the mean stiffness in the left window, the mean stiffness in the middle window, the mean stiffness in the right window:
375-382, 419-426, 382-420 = -4.6 N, 19.1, 22.8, 21.5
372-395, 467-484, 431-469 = -2.1 N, 19.7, 20.5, 19.3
